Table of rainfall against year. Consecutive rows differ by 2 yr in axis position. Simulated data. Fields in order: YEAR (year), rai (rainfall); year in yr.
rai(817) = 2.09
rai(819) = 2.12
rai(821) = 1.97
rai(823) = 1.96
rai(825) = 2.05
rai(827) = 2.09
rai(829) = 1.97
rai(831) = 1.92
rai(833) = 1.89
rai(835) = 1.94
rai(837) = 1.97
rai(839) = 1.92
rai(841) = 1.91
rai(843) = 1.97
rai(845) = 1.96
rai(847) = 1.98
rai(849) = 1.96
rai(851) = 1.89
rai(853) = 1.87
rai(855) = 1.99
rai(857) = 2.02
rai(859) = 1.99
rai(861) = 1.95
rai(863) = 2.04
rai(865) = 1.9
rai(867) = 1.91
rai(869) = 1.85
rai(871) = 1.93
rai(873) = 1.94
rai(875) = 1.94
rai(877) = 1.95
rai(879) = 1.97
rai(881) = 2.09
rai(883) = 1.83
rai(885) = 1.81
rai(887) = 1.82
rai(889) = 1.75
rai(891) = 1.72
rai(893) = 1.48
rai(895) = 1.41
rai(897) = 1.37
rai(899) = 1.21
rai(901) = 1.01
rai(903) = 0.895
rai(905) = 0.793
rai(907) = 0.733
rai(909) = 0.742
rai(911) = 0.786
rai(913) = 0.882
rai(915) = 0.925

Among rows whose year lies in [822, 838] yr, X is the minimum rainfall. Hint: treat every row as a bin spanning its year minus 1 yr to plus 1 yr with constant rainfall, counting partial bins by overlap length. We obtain 1.89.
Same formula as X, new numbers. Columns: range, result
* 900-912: 0.733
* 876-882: 1.95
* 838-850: 1.91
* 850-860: 1.87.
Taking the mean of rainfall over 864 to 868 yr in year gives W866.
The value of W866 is 1.9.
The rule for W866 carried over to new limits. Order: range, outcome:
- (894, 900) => 1.33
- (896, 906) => 1.06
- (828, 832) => 1.94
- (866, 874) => 1.91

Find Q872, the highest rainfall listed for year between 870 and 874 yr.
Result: 1.94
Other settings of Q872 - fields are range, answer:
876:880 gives 1.97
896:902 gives 1.37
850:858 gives 2.02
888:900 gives 1.75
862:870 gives 2.04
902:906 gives 0.895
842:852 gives 1.98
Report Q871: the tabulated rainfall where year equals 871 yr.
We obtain 1.93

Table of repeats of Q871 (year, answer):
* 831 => 1.92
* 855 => 1.99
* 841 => 1.91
